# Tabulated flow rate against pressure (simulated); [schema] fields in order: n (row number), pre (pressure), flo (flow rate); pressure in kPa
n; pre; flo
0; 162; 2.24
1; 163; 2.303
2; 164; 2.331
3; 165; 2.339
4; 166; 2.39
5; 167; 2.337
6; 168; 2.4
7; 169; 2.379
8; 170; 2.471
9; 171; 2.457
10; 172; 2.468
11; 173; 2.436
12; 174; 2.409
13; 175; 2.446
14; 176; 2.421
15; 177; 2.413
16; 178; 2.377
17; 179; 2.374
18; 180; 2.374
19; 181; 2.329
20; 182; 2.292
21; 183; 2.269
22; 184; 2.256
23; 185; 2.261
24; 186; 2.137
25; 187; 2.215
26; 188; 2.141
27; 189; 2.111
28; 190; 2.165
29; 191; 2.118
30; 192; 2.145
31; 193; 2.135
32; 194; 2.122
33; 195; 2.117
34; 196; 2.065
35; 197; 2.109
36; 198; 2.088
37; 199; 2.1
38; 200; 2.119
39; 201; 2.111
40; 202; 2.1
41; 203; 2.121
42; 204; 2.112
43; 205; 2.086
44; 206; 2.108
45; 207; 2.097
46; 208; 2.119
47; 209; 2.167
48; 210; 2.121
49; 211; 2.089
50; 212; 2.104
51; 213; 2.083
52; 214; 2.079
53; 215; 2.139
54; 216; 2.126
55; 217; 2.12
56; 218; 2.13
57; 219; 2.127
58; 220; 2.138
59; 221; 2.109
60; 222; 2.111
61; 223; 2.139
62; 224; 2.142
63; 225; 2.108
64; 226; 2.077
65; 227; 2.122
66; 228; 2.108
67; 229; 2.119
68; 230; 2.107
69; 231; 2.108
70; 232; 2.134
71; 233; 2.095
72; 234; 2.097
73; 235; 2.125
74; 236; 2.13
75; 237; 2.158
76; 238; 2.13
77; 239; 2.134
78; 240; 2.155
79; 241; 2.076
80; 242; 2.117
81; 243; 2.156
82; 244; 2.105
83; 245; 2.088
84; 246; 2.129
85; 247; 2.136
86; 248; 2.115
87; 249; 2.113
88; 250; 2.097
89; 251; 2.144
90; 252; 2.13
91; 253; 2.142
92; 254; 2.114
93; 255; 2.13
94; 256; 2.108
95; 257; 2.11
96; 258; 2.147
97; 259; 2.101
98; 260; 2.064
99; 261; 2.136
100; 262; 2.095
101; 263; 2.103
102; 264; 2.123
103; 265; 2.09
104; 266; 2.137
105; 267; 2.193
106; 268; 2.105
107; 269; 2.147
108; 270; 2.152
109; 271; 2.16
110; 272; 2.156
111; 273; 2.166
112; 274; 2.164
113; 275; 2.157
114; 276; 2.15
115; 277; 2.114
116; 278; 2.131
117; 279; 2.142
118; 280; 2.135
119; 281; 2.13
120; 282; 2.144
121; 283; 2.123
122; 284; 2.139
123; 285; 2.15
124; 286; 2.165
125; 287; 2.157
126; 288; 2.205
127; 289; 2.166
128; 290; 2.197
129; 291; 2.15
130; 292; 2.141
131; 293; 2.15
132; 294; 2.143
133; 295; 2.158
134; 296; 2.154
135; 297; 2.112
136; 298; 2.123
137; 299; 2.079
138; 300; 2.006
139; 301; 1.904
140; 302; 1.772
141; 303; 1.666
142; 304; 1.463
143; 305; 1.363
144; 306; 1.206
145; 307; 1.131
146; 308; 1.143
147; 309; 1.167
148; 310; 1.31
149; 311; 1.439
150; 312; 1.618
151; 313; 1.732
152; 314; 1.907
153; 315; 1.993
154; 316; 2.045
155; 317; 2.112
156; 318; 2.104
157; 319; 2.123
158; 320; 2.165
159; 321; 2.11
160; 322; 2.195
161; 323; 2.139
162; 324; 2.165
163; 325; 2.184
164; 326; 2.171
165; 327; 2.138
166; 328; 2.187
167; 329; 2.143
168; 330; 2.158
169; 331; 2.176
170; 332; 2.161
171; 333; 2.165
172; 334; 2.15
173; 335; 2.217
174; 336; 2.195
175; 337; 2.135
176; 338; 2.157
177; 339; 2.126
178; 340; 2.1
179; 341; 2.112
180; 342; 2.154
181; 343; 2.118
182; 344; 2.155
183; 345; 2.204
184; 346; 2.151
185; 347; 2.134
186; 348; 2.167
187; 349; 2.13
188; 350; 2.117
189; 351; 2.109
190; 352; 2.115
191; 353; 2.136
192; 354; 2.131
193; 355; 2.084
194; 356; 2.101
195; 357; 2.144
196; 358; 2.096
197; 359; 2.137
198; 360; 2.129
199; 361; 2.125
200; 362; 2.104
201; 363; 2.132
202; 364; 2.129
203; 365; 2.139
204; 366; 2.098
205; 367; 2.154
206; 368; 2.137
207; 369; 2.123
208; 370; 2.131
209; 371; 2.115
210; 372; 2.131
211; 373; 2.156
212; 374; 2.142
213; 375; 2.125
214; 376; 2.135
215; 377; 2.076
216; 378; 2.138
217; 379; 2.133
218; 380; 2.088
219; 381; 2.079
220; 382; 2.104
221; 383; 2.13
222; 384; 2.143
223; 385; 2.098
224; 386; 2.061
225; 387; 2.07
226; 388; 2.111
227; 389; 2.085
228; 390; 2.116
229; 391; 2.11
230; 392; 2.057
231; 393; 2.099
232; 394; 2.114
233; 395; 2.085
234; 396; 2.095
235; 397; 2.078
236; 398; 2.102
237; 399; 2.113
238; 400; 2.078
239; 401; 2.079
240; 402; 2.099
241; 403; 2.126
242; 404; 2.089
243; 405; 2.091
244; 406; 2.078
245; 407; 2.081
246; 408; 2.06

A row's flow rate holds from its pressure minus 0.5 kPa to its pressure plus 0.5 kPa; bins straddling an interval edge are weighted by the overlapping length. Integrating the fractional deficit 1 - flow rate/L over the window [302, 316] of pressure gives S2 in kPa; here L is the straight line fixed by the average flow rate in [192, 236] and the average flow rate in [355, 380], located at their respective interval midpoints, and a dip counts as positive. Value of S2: 4.07 kPa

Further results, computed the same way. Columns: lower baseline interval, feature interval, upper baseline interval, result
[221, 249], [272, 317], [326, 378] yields 4.1 kPa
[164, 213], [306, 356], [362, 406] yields 2.9 kPa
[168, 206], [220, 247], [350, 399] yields 1.1 kPa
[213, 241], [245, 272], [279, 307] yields -0.8 kPa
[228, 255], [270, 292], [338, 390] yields -0.3 kPa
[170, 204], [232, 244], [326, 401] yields 0.4 kPa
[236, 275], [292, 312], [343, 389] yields 3.8 kPa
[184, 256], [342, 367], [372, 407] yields -0.3 kPa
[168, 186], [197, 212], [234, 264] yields 1.1 kPa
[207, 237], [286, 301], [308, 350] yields -0.5 kPa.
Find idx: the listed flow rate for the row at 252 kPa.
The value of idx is 2.13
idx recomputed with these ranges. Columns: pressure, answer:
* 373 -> 2.156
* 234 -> 2.097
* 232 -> 2.134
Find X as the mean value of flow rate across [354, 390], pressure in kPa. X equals 2.12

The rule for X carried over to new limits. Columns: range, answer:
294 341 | 1.94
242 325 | 2.02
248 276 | 2.13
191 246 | 2.12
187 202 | 2.12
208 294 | 2.13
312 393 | 2.12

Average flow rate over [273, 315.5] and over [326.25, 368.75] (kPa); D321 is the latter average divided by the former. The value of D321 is 1.11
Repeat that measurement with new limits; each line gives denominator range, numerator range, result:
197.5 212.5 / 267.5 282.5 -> 1.02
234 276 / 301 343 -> 0.91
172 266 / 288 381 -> 0.95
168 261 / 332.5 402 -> 0.98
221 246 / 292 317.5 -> 0.83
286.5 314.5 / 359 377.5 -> 1.17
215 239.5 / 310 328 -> 0.95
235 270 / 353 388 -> 1.00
